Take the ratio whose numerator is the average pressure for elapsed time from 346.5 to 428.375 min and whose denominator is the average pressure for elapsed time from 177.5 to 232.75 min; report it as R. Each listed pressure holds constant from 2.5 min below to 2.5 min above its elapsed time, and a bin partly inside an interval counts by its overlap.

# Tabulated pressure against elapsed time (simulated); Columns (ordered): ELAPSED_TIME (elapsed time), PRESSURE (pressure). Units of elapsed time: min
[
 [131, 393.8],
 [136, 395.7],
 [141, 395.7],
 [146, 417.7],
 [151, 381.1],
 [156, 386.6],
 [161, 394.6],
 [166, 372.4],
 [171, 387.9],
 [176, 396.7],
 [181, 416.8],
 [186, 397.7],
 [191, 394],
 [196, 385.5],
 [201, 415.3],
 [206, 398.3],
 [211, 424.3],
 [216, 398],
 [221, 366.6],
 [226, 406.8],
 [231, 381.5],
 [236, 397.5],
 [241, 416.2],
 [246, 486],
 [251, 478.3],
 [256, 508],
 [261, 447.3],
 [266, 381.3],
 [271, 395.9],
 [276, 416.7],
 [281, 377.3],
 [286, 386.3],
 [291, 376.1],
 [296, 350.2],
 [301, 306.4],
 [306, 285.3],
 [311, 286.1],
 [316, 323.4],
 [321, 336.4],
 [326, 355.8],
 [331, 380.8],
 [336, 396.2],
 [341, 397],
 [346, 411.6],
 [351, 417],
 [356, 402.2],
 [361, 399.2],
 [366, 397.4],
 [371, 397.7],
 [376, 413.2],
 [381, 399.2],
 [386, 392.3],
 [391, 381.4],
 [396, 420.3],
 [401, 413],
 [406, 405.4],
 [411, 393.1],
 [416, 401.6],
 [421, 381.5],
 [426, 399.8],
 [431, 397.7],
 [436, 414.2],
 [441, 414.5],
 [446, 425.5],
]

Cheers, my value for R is 1.01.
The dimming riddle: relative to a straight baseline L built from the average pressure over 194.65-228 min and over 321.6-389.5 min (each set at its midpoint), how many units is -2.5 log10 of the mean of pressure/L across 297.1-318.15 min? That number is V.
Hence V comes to 0.29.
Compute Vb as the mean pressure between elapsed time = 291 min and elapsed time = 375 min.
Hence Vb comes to 366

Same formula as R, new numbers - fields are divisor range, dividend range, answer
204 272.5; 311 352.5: 0.88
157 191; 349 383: 1.02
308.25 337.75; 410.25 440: 1.16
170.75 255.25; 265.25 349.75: 0.88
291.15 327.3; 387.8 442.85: 1.24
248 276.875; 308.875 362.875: 0.85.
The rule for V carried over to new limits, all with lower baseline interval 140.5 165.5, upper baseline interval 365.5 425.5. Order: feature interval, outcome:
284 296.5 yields 0.07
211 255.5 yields -0.07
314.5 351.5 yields 0.06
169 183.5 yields -0.02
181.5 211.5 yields -0.02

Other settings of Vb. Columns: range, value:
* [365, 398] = 400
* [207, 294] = 414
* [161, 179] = 388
